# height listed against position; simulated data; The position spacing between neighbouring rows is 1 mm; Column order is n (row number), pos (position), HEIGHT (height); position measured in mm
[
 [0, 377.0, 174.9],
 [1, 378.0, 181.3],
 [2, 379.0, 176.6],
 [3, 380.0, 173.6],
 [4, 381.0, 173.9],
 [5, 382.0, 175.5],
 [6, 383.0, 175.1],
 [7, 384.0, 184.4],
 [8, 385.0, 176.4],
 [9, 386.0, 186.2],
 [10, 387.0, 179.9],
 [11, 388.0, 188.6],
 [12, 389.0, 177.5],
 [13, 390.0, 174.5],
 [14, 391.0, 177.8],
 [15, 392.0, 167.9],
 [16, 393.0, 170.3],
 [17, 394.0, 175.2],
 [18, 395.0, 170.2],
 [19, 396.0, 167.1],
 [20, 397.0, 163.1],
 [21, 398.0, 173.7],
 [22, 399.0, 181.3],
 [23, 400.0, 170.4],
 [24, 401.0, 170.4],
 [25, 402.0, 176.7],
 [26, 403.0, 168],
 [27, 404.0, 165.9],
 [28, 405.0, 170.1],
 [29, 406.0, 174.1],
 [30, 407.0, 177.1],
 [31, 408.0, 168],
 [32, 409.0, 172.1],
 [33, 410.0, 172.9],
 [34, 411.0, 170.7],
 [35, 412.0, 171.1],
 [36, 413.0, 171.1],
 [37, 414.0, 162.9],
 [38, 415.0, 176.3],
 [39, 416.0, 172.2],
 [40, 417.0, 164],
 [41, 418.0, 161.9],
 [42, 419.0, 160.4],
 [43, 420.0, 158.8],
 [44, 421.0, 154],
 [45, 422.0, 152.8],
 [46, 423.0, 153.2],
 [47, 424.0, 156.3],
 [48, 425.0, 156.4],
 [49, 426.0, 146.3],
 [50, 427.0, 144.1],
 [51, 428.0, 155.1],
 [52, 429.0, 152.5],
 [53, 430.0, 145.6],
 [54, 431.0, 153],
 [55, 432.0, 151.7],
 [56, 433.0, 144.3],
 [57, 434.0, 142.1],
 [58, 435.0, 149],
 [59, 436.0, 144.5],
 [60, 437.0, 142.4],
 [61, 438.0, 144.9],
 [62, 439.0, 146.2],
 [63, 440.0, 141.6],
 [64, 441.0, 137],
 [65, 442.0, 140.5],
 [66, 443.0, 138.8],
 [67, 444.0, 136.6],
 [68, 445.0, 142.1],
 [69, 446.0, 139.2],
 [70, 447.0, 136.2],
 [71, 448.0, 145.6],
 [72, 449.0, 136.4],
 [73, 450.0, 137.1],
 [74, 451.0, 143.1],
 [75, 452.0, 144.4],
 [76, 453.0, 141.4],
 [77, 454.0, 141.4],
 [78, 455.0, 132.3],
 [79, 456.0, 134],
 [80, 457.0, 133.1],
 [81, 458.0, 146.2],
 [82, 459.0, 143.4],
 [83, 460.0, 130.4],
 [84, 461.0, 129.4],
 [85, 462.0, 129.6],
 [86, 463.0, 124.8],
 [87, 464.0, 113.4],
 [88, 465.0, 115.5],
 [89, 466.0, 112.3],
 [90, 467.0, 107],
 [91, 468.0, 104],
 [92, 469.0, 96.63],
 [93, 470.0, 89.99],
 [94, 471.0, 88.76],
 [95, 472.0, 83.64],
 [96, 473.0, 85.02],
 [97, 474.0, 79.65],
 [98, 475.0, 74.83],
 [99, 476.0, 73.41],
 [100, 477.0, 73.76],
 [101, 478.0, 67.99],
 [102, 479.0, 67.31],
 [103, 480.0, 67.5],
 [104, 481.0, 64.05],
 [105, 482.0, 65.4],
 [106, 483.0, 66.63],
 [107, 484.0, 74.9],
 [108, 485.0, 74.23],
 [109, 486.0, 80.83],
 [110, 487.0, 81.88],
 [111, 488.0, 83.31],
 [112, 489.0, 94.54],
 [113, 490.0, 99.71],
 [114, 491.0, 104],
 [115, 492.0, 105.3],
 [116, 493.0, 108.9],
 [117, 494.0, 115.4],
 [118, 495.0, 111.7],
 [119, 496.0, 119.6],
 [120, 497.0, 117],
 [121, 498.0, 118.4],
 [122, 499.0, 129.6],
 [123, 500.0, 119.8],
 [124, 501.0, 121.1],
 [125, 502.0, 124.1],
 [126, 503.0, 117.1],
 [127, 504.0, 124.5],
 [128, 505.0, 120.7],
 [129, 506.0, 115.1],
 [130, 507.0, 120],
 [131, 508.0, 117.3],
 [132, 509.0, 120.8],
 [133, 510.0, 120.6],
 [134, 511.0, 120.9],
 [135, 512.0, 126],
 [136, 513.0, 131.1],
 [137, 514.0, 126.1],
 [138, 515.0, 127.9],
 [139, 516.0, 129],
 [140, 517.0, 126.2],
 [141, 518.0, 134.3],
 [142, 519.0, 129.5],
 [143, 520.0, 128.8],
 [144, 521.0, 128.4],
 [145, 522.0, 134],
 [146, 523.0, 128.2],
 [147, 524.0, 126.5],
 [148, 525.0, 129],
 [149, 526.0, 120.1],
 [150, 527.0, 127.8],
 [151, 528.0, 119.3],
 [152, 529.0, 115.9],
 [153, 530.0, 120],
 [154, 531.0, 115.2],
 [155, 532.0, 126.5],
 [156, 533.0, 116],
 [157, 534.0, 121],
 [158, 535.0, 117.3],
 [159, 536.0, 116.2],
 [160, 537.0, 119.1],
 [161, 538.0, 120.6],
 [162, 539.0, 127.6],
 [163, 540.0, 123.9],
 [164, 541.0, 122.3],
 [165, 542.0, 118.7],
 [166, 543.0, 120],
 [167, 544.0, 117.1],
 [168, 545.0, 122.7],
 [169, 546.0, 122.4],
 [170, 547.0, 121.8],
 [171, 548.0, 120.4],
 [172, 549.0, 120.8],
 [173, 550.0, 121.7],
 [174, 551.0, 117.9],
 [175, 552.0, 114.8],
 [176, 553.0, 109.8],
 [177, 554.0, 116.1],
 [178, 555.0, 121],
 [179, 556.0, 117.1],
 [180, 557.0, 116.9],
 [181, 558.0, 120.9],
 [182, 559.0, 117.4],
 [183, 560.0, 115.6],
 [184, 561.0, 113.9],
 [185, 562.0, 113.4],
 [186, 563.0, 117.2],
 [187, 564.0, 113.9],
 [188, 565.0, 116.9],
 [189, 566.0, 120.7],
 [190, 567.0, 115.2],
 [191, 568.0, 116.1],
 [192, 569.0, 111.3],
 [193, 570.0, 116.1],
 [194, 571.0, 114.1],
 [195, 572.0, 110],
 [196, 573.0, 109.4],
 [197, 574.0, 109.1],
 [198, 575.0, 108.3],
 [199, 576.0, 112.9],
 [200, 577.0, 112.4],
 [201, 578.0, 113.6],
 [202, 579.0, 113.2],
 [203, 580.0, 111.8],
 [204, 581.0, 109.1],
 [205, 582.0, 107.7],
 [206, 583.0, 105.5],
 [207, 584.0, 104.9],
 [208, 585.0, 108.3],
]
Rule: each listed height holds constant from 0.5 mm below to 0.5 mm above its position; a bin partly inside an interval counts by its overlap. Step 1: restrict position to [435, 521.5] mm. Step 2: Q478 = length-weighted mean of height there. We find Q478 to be 116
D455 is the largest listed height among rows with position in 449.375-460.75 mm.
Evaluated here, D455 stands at 146.2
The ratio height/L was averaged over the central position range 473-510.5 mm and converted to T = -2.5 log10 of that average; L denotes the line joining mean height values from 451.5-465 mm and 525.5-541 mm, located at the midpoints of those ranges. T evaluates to 0.28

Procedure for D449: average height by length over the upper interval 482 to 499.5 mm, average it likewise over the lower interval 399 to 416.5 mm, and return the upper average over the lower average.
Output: 0.57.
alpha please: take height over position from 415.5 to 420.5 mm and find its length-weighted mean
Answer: 163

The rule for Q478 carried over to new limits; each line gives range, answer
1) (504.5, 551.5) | 123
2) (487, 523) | 119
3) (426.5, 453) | 144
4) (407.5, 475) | 140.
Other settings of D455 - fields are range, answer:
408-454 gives 176.3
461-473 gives 129.6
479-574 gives 134.3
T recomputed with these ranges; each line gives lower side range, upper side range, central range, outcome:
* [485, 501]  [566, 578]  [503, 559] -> -0.12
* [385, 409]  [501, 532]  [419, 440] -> 0.07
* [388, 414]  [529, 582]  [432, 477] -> 0.22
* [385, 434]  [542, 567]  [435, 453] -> 0.10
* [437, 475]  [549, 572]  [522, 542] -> -0.03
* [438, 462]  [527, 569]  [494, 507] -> 0.08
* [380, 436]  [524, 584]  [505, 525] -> 0.04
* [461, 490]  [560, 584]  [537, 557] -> -0.13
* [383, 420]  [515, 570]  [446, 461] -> 0.11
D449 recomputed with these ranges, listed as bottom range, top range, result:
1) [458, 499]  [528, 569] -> 1.22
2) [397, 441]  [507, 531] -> 0.78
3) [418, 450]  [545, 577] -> 0.79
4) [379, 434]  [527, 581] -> 0.70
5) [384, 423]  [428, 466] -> 0.81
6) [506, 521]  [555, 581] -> 0.91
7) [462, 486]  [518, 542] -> 1.43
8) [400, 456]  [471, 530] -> 0.70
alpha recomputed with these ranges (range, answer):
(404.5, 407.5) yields 174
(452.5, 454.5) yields 141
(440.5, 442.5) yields 139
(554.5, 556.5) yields 119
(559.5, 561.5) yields 115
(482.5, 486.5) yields 74.1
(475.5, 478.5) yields 71.7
